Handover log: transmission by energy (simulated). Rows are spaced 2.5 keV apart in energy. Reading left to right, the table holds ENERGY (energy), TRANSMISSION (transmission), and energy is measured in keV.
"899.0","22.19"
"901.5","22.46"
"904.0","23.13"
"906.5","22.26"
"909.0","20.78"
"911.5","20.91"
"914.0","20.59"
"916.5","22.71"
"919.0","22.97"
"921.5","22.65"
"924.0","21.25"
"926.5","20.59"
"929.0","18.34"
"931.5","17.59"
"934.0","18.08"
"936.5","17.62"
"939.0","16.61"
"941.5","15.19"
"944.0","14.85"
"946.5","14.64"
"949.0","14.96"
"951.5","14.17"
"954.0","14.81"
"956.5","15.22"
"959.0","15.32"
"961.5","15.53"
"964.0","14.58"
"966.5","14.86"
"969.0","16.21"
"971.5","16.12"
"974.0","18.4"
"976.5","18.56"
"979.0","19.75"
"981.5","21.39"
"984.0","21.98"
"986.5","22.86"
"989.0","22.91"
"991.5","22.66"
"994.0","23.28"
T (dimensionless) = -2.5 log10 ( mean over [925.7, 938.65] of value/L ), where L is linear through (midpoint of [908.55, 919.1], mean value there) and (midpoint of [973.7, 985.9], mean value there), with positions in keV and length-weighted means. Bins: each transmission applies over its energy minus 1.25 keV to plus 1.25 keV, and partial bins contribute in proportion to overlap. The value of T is 0.16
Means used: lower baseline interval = 21.5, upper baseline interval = 20.3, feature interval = 18.2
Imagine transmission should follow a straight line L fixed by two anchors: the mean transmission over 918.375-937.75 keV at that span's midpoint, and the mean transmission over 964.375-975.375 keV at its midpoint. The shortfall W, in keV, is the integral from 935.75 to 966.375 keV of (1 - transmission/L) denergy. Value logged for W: 4.5 keV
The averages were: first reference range 19.8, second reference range 16.3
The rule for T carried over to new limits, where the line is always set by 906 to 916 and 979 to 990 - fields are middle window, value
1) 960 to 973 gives 0.37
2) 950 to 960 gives 0.41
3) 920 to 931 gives 0.04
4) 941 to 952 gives 0.41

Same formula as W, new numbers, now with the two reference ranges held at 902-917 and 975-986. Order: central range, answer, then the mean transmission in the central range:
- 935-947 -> 3.0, 15.9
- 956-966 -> 2.7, 15.1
